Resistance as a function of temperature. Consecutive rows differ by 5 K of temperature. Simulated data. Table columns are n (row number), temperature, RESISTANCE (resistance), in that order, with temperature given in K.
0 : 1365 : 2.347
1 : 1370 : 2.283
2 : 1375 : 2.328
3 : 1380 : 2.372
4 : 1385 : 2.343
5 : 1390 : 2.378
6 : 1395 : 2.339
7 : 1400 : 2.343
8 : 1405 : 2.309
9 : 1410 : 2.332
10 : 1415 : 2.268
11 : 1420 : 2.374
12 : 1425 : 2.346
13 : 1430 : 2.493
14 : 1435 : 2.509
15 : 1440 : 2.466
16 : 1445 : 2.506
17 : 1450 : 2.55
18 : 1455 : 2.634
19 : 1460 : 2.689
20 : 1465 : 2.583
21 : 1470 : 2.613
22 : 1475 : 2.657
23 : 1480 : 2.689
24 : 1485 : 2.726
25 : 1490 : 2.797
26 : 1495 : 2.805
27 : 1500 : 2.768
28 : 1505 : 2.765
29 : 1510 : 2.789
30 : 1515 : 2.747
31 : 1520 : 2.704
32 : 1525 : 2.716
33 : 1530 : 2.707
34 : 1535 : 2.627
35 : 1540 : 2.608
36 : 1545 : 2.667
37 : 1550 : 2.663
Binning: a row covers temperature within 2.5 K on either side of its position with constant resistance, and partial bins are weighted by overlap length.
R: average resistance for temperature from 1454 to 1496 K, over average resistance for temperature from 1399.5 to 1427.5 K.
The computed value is 1.15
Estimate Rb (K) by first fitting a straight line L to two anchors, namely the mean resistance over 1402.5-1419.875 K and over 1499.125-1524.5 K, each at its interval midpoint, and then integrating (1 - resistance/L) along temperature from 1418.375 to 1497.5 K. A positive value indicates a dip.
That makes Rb -2.4 K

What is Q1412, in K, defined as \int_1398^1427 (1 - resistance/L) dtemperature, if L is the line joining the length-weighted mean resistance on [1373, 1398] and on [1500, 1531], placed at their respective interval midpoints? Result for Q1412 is 1.3 K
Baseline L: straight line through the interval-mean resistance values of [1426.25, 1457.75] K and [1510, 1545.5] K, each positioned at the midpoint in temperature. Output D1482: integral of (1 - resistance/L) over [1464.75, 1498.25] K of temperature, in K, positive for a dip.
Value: -1.4 K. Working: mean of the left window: 2.52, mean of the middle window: 2.7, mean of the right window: 2.69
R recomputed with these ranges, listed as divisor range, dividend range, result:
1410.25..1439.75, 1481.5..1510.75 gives 1.16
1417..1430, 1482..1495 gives 1.16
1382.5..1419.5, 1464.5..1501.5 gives 1.16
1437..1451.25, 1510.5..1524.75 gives 1.09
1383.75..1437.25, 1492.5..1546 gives 1.15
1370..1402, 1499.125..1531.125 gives 1.17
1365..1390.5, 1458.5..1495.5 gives 1.15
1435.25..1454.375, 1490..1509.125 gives 1.10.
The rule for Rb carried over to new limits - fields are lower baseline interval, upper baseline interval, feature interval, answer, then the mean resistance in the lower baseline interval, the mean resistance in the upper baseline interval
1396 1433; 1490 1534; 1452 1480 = -0.8 K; 2.35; 2.75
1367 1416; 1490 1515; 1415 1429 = 0.6 K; 2.33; 2.78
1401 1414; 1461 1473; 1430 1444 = -0.2 K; 2.32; 2.61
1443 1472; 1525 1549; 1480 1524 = -2.1 K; 2.6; 2.66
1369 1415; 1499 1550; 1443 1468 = -0.8 K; 2.33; 2.71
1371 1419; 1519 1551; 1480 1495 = -1.2 K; 2.33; 2.67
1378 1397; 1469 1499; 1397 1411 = 0.5 K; 2.36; 2.72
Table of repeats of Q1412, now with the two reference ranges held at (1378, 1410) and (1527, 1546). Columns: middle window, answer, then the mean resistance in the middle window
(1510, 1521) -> -0.6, 2.74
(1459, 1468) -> -0.5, 2.63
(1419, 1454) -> -0.5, 2.47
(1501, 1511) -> -0.7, 2.77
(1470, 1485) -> -0.9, 2.67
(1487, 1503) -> -1.4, 2.79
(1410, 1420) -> 0.3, 2.31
